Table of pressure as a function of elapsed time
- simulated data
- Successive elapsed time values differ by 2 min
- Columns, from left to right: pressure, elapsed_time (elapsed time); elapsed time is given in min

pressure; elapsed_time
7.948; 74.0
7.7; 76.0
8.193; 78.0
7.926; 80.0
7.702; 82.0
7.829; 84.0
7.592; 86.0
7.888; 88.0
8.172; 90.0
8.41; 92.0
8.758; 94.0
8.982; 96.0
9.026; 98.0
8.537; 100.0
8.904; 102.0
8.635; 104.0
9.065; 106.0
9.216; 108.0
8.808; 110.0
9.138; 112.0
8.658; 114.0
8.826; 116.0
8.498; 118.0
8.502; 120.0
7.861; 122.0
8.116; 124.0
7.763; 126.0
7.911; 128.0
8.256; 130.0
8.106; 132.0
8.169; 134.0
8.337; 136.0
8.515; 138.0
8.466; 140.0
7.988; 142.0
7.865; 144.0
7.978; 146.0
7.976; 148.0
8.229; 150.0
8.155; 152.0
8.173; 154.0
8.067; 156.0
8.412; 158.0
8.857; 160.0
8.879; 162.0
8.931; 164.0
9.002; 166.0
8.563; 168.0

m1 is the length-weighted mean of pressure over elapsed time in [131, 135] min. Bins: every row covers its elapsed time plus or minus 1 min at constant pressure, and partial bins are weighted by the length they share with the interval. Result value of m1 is 8.14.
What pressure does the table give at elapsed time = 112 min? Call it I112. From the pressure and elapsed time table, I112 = 9.138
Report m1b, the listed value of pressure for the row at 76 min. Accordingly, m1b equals 7.7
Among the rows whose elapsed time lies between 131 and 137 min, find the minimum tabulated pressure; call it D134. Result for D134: 8.106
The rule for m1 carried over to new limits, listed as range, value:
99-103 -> 8.72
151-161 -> 8.33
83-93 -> 7.98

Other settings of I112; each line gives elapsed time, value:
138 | 8.515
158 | 8.412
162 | 8.879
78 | 8.193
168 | 8.563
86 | 7.592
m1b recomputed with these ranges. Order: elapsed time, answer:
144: 7.865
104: 8.635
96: 8.982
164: 8.931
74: 7.948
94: 8.758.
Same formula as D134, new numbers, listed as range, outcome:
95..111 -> 8.537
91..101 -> 8.41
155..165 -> 8.067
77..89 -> 7.592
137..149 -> 7.865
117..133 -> 7.763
